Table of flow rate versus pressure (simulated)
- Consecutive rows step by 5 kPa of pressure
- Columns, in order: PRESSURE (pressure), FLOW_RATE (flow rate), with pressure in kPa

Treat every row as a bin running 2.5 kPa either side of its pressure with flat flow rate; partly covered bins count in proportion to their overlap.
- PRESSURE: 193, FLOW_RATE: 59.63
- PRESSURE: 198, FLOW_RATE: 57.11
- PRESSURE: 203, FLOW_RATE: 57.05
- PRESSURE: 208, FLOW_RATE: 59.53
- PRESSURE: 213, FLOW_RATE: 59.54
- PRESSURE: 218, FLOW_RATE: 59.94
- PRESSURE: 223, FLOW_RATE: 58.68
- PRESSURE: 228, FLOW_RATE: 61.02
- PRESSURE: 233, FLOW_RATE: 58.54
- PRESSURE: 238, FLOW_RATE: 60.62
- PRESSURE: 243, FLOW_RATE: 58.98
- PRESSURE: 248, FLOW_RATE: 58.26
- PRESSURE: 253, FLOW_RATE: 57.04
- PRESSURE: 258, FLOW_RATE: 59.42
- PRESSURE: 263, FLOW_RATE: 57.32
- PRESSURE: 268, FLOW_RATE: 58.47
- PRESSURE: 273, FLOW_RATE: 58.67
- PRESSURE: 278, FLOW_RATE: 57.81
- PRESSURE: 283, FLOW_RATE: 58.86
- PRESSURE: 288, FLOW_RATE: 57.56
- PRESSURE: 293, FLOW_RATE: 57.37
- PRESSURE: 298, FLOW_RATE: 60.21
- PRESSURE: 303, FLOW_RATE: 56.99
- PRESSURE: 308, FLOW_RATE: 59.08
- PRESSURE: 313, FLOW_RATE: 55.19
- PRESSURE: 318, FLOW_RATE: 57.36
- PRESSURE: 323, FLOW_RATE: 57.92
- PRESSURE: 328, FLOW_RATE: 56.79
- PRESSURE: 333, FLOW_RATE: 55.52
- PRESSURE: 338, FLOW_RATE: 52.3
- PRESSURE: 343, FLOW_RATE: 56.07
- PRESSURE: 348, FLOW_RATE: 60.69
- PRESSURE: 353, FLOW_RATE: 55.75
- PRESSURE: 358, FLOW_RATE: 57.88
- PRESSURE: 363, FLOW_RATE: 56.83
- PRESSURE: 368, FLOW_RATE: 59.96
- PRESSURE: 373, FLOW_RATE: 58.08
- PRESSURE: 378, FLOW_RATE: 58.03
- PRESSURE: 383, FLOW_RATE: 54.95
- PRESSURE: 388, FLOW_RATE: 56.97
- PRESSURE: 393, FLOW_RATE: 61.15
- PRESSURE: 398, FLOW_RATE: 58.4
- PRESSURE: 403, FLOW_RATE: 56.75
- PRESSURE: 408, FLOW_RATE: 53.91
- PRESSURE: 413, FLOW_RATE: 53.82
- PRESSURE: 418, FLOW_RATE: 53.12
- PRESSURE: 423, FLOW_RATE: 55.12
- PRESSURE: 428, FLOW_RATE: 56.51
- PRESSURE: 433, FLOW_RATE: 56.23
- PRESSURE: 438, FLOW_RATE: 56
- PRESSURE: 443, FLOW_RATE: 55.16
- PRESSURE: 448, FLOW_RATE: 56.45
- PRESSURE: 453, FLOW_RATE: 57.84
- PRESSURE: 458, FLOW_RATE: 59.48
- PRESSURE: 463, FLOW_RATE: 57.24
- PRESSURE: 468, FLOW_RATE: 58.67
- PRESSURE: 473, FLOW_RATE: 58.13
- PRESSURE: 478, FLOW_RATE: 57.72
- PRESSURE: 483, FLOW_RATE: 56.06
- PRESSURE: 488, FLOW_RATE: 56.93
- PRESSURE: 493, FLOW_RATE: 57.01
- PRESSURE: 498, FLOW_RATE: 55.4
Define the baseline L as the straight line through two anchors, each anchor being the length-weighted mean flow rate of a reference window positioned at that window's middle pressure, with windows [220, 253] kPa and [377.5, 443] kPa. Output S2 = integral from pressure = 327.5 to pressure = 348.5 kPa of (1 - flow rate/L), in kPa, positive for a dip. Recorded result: 0.6 kPa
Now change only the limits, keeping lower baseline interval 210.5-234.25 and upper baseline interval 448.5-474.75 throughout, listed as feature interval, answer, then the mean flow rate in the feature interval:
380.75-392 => 0.4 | 56.7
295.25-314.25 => 0.3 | 58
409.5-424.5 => 1.1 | 53.9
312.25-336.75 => 1.1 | 56.4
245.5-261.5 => 0.3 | 58.2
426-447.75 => 0.8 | 56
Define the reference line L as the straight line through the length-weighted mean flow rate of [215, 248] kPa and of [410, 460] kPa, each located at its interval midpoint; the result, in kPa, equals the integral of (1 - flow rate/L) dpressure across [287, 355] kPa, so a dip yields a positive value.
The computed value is 1.0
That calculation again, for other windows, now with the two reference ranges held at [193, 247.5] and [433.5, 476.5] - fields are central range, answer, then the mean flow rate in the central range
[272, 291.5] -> 0.2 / 58.1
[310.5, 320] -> 0.4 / 56.2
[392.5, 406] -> -0.1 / 58.2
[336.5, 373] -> 0.5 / 57.3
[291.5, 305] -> 0.0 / 58.3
